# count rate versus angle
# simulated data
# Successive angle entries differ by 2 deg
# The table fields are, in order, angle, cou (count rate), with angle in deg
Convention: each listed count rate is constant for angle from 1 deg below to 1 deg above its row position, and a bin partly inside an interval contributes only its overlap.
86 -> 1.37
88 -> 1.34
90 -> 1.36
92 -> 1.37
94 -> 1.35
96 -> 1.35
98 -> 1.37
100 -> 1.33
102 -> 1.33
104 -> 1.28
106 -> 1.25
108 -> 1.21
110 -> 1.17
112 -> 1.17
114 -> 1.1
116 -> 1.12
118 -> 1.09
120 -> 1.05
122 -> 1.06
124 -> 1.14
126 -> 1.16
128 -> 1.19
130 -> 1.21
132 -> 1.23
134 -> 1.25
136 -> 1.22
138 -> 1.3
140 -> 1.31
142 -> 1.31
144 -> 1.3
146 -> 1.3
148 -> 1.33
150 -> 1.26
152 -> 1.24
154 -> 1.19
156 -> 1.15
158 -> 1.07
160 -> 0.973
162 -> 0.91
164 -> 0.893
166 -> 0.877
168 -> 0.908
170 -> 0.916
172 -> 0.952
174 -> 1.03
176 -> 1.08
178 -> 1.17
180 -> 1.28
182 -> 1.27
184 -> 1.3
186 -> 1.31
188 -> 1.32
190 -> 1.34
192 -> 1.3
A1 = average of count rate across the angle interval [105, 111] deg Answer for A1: 1.21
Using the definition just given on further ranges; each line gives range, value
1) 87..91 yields 1.35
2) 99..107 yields 1.3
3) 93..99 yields 1.36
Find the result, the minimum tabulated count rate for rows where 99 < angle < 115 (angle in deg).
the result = 1.1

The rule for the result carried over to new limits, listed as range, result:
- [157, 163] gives 0.91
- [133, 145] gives 1.22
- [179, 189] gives 1.27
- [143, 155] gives 1.19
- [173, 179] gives 1.03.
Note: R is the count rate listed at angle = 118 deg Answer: 1.09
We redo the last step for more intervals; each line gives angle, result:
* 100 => 1.33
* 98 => 1.37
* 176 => 1.08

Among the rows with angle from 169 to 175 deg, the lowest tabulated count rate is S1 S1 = 0.916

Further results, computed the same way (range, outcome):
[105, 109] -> 1.21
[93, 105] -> 1.28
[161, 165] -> 0.893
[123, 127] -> 1.14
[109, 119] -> 1.09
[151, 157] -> 1.15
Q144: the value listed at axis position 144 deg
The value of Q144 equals 1.3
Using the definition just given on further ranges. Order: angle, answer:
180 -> 1.28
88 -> 1.34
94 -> 1.35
